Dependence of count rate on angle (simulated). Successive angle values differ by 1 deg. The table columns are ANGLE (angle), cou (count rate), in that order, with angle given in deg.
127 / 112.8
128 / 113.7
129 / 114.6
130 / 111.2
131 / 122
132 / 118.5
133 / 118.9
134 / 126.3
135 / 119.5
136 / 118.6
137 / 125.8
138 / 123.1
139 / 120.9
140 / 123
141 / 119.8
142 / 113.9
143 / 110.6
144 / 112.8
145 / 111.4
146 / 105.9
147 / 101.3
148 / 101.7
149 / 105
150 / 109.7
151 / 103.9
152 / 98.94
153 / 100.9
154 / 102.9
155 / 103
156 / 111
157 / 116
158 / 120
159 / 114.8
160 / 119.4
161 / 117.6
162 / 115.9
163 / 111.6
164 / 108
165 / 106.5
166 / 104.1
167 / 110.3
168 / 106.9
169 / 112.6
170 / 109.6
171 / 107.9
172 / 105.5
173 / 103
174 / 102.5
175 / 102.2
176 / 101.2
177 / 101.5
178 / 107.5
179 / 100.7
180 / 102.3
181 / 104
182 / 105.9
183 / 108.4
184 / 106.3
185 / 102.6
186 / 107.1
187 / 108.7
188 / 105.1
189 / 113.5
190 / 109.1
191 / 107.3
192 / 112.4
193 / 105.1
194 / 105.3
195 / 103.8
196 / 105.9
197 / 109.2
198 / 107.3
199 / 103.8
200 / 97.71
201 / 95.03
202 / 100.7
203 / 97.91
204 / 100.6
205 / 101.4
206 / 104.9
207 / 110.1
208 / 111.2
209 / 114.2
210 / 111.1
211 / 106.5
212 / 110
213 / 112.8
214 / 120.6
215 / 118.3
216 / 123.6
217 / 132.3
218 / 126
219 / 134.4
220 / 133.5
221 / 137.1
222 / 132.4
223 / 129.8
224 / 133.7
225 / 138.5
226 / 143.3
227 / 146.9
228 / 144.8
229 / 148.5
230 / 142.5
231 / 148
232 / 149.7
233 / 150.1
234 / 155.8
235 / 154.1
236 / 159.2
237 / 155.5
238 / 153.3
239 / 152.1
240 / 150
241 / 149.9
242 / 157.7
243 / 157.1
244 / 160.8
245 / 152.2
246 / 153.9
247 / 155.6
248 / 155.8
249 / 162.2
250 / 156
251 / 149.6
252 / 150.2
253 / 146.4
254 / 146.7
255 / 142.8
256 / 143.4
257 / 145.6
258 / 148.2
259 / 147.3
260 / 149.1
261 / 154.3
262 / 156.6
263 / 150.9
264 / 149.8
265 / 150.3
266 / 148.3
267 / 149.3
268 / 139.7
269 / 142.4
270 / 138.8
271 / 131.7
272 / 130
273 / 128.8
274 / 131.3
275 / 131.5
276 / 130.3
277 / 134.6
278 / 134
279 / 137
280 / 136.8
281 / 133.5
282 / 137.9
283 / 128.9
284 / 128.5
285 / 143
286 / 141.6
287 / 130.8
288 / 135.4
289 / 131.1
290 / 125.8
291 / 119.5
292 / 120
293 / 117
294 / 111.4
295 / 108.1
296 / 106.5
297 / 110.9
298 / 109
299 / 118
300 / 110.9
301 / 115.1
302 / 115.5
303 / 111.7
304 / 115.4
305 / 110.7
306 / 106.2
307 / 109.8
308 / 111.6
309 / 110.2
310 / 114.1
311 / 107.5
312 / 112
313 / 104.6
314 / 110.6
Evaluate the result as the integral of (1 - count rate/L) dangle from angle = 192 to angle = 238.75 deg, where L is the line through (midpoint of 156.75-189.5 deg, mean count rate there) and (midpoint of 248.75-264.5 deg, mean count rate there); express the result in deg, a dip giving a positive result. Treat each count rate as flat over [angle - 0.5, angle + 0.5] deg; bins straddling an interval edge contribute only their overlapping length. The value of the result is 1.9 deg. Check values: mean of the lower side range 108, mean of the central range 125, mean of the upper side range 150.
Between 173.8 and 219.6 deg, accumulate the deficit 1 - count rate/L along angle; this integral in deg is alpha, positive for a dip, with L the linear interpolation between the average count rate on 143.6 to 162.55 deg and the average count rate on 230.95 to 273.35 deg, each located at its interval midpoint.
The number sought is 6.7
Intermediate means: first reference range 109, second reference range 150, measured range 108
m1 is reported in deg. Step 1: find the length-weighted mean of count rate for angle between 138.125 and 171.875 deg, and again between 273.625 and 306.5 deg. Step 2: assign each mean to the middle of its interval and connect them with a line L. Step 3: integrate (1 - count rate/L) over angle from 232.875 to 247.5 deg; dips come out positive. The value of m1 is -4.4 deg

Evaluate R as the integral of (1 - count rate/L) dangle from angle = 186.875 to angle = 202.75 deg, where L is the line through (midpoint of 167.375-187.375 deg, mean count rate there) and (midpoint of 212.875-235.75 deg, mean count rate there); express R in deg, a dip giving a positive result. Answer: 1.6 deg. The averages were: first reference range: 105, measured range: 105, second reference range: 138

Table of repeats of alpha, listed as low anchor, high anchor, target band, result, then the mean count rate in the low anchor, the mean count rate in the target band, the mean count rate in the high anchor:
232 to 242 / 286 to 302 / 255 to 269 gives -1.03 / 153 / 148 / 119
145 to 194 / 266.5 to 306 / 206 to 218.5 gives -0.19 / 107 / 116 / 126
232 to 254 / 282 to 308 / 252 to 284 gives -0.88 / 154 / 141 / 119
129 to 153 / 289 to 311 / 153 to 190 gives 1.90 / 114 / 108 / 113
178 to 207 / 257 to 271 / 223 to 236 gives -1.97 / 105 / 146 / 147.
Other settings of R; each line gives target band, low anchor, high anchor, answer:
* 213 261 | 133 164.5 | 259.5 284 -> -4.8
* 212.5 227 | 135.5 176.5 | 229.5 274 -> 0.6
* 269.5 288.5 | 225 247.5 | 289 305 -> -1.3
